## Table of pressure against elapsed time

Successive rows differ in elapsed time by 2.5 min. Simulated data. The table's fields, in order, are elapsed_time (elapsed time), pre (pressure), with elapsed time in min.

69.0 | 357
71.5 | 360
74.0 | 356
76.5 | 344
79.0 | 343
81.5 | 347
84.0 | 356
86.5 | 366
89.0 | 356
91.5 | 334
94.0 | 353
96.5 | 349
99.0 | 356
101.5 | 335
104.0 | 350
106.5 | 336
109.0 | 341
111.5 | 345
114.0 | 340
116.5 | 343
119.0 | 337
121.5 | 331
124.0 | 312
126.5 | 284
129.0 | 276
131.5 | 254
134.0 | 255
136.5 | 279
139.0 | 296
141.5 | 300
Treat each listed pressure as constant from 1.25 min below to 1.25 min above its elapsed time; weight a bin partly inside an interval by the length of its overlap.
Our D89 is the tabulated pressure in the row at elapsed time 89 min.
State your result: 356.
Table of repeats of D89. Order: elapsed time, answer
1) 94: 353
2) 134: 255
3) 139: 296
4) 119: 337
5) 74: 356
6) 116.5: 343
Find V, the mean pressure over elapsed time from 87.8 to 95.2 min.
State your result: 348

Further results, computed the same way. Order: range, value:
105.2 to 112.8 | 341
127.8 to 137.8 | 266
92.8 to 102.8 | 348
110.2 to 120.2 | 341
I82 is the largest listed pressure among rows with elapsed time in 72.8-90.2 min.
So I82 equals 366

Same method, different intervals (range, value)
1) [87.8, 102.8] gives 356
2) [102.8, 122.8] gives 350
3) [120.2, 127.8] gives 331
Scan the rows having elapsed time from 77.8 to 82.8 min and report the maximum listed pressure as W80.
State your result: 347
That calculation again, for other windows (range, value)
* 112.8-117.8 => 343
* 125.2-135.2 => 284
